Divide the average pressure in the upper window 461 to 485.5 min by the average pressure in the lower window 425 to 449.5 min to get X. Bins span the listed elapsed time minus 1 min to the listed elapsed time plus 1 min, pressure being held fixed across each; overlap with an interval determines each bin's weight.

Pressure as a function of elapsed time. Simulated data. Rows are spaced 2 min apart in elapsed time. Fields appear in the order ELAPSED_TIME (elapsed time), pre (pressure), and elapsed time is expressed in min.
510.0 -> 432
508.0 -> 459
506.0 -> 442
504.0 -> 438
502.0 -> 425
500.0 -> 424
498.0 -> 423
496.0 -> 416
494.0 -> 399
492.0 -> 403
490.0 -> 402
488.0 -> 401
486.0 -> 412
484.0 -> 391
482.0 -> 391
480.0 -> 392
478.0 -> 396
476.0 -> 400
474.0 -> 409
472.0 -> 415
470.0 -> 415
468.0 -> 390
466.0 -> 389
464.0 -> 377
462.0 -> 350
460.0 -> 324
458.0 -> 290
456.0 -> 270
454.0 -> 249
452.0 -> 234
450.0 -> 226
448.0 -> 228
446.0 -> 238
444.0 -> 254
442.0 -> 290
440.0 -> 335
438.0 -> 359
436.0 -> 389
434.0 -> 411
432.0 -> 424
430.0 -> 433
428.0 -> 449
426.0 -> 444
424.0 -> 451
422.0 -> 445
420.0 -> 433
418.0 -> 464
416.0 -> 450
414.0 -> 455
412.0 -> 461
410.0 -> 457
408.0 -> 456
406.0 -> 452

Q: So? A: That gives 1.12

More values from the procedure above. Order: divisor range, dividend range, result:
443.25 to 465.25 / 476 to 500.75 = 1.45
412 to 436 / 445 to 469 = 0.67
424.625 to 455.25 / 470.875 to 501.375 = 1.22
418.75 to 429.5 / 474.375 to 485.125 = 0.89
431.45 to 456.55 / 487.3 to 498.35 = 1.36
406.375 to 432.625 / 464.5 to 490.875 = 0.89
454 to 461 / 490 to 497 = 1.41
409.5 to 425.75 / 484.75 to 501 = 0.91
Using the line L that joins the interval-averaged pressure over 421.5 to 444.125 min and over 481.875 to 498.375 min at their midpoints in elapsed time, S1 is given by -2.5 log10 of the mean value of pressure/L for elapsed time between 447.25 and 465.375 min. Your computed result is 0.36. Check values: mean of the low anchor 394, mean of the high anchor 404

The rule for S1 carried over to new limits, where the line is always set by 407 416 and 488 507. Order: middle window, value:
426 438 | 0.07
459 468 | 0.19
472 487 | 0.07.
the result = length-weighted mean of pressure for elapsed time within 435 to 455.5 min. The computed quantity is 280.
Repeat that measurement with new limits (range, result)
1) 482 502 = 408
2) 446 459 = 249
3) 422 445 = 388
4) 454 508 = 390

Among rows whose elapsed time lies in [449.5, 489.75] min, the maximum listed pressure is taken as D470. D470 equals 415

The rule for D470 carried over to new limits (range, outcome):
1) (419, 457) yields 451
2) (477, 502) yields 425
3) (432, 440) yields 424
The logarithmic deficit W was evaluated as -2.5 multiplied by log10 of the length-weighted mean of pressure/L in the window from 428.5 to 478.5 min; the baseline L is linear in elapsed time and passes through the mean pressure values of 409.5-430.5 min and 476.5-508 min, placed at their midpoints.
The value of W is 0.26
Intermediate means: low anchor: 449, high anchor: 412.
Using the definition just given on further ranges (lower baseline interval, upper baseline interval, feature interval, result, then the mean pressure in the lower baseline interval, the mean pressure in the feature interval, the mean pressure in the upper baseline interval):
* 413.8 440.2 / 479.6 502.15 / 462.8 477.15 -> 0.038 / 426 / 399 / 406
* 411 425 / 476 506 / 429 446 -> 0.235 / 451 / 355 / 409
